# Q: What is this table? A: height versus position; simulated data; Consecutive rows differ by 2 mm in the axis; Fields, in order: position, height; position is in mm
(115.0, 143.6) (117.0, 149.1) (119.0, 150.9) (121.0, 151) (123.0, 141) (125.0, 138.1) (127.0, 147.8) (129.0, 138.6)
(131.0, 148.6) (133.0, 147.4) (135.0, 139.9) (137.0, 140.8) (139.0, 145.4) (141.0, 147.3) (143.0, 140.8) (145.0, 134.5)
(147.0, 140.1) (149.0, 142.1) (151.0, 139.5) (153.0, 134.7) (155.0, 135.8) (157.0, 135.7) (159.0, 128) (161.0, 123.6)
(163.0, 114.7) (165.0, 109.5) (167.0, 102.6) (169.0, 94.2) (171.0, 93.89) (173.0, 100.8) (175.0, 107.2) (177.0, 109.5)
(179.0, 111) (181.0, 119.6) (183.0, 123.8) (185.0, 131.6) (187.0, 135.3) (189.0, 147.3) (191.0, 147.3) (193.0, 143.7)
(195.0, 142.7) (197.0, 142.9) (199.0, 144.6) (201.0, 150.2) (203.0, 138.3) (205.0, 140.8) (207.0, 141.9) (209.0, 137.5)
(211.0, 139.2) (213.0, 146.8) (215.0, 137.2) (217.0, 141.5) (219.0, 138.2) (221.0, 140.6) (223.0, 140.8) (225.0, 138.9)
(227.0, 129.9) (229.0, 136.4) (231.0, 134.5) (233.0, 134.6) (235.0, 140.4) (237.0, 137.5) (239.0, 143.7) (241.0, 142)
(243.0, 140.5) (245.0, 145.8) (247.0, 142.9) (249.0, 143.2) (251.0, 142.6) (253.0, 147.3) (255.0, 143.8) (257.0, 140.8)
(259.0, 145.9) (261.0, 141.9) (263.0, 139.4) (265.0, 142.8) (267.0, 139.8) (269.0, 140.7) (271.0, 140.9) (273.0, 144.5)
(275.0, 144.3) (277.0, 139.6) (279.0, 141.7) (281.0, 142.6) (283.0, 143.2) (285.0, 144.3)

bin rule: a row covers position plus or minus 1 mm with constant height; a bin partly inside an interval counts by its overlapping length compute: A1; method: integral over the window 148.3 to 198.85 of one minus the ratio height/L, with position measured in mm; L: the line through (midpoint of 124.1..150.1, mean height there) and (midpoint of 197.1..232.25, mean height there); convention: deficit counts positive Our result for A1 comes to 5.83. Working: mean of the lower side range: 142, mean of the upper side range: 140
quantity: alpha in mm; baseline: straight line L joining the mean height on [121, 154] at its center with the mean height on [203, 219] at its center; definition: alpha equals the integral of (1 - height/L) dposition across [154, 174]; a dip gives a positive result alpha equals 3.9 mm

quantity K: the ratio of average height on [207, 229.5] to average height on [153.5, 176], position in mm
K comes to 1.22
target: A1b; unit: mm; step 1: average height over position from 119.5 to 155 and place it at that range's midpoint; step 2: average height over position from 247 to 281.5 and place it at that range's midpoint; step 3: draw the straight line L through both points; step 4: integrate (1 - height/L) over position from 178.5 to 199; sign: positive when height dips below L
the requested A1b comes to 1.0 mm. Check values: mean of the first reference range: 142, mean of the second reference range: 142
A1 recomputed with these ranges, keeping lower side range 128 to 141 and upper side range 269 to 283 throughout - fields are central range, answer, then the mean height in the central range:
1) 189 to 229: 0.48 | 141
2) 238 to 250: -0.04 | 143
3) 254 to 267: 0.01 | 142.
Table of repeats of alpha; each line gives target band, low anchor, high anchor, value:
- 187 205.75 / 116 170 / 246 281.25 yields -0.7 mm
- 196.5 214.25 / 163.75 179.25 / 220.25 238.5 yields -2.8 mm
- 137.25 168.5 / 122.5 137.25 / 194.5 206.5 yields 2.6 mm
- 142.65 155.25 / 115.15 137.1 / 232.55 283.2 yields 0.5 mm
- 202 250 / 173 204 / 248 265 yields -0.6 mm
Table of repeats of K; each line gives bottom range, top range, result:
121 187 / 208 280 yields 1.09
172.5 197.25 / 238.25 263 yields 1.12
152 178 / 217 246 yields 1.21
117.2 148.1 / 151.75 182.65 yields 0.80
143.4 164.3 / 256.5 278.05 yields 1.07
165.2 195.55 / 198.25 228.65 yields 1.17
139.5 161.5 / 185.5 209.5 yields 1.04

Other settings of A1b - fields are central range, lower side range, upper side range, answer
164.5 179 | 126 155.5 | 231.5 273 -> 4.0 mm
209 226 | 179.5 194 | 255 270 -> -0.3 mm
